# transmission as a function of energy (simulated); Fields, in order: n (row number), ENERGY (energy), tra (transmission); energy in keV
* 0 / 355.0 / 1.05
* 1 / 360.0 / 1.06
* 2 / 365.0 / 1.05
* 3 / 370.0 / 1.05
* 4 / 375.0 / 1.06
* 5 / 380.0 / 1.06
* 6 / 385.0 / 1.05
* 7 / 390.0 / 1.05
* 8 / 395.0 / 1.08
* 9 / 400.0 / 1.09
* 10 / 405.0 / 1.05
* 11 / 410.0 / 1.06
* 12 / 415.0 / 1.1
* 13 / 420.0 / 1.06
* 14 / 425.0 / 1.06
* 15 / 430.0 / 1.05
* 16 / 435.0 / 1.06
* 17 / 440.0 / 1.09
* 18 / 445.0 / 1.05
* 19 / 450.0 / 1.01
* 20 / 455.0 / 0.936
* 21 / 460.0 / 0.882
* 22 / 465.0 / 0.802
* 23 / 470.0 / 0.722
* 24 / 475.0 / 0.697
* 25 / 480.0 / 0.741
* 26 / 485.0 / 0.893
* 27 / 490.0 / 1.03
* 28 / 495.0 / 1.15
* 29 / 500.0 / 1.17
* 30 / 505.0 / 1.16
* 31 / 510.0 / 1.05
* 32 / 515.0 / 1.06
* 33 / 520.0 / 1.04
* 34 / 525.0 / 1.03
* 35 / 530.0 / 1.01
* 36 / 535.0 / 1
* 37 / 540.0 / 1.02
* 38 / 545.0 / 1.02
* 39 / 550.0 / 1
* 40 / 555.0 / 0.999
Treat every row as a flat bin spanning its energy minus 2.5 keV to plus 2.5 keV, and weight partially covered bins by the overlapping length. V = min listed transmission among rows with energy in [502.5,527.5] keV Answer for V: 1.03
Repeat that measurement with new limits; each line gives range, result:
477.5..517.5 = 0.741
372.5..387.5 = 1.05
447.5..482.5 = 0.697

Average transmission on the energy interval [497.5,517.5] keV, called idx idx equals 1.11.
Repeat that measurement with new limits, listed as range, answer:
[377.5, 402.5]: 1.07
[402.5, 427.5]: 1.07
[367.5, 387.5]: 1.06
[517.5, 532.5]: 1.03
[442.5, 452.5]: 1.03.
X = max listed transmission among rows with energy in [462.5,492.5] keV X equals 1.03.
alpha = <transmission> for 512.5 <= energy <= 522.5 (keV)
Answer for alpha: 1.05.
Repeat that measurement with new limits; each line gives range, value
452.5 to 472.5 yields 0.836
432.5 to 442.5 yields 1.07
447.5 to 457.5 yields 0.973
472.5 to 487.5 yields 0.777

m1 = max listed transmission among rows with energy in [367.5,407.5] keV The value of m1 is 1.09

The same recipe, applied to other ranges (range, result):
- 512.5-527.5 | 1.06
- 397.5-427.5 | 1.1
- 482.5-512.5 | 1.17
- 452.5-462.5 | 0.936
